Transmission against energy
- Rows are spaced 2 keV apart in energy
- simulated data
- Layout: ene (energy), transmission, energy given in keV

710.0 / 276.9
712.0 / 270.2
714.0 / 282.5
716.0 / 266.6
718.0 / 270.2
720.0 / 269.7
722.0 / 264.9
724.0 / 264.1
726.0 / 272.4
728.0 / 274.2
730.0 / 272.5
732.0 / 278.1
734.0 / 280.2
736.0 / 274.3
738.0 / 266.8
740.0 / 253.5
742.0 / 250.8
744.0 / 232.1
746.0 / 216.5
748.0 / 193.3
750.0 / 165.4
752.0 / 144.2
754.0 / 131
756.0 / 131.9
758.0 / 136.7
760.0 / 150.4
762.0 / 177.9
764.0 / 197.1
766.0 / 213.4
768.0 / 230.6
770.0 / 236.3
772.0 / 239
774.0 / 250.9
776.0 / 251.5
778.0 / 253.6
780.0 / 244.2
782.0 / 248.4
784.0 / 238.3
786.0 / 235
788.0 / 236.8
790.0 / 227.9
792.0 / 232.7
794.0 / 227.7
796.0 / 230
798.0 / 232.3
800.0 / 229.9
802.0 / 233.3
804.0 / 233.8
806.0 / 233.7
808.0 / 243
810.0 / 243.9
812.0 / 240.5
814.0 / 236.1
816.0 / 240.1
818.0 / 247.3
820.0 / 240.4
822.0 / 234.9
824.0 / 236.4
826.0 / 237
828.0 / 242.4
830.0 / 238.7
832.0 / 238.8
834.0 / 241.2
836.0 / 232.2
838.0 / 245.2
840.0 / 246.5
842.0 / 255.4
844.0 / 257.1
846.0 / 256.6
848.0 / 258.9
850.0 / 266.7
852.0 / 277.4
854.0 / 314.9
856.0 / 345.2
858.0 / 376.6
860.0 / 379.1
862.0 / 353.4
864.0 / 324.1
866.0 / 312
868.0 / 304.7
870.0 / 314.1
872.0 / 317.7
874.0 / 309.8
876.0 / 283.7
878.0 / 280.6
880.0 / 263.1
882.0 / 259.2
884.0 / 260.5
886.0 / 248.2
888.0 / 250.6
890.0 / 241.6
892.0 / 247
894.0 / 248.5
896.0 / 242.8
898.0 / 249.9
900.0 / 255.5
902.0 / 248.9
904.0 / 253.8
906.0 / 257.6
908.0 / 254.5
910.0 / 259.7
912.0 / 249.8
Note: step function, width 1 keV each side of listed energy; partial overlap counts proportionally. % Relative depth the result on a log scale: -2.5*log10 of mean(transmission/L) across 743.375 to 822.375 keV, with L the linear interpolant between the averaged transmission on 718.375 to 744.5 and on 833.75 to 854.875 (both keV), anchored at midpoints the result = 0.20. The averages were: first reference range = 266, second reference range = 260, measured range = 219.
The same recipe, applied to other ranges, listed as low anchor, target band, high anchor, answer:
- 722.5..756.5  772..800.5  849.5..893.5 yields 0.069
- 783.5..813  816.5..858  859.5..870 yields 0.131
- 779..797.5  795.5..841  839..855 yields 0.058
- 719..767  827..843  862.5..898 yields 0.071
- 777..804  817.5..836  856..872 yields 0.193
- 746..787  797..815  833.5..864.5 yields 0.039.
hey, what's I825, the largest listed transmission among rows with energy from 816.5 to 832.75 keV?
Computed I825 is 247.3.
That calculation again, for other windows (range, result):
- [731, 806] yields 280.2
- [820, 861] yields 379.1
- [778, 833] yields 253.6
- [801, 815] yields 243.9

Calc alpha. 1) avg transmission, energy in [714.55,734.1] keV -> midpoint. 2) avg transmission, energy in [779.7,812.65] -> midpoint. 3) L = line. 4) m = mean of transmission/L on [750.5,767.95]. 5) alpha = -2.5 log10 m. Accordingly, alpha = 0.47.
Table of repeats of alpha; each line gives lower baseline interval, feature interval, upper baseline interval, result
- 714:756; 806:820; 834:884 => 0.133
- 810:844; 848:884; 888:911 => -0.242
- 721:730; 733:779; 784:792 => 0.187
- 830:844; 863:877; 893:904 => -0.245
